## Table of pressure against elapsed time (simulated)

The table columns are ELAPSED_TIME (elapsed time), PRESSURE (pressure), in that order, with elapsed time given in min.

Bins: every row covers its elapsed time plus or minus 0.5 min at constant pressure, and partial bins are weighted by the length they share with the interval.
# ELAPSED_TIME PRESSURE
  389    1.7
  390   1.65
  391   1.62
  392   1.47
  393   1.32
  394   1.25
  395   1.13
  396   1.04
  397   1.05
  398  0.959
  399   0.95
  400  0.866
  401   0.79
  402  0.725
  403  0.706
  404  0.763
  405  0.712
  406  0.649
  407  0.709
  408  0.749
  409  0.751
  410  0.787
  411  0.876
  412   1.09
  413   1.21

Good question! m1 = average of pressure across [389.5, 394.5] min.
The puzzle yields 1.46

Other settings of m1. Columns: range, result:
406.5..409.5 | 0.736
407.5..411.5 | 0.791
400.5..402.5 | 0.758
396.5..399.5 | 0.986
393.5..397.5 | 1.12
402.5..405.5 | 0.727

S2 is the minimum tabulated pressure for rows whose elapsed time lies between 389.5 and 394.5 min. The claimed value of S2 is 1.25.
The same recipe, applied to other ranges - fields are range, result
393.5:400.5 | 0.866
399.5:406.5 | 0.649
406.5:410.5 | 0.709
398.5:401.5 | 0.79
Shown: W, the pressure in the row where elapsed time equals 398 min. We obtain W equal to 0.959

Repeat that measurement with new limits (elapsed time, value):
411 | 0.876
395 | 1.13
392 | 1.47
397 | 1.05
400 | 0.866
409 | 0.751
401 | 0.79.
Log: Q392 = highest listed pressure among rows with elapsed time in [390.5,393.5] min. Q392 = 1.62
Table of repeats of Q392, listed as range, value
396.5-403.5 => 1.05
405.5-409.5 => 0.751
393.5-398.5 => 1.25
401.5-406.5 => 0.763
